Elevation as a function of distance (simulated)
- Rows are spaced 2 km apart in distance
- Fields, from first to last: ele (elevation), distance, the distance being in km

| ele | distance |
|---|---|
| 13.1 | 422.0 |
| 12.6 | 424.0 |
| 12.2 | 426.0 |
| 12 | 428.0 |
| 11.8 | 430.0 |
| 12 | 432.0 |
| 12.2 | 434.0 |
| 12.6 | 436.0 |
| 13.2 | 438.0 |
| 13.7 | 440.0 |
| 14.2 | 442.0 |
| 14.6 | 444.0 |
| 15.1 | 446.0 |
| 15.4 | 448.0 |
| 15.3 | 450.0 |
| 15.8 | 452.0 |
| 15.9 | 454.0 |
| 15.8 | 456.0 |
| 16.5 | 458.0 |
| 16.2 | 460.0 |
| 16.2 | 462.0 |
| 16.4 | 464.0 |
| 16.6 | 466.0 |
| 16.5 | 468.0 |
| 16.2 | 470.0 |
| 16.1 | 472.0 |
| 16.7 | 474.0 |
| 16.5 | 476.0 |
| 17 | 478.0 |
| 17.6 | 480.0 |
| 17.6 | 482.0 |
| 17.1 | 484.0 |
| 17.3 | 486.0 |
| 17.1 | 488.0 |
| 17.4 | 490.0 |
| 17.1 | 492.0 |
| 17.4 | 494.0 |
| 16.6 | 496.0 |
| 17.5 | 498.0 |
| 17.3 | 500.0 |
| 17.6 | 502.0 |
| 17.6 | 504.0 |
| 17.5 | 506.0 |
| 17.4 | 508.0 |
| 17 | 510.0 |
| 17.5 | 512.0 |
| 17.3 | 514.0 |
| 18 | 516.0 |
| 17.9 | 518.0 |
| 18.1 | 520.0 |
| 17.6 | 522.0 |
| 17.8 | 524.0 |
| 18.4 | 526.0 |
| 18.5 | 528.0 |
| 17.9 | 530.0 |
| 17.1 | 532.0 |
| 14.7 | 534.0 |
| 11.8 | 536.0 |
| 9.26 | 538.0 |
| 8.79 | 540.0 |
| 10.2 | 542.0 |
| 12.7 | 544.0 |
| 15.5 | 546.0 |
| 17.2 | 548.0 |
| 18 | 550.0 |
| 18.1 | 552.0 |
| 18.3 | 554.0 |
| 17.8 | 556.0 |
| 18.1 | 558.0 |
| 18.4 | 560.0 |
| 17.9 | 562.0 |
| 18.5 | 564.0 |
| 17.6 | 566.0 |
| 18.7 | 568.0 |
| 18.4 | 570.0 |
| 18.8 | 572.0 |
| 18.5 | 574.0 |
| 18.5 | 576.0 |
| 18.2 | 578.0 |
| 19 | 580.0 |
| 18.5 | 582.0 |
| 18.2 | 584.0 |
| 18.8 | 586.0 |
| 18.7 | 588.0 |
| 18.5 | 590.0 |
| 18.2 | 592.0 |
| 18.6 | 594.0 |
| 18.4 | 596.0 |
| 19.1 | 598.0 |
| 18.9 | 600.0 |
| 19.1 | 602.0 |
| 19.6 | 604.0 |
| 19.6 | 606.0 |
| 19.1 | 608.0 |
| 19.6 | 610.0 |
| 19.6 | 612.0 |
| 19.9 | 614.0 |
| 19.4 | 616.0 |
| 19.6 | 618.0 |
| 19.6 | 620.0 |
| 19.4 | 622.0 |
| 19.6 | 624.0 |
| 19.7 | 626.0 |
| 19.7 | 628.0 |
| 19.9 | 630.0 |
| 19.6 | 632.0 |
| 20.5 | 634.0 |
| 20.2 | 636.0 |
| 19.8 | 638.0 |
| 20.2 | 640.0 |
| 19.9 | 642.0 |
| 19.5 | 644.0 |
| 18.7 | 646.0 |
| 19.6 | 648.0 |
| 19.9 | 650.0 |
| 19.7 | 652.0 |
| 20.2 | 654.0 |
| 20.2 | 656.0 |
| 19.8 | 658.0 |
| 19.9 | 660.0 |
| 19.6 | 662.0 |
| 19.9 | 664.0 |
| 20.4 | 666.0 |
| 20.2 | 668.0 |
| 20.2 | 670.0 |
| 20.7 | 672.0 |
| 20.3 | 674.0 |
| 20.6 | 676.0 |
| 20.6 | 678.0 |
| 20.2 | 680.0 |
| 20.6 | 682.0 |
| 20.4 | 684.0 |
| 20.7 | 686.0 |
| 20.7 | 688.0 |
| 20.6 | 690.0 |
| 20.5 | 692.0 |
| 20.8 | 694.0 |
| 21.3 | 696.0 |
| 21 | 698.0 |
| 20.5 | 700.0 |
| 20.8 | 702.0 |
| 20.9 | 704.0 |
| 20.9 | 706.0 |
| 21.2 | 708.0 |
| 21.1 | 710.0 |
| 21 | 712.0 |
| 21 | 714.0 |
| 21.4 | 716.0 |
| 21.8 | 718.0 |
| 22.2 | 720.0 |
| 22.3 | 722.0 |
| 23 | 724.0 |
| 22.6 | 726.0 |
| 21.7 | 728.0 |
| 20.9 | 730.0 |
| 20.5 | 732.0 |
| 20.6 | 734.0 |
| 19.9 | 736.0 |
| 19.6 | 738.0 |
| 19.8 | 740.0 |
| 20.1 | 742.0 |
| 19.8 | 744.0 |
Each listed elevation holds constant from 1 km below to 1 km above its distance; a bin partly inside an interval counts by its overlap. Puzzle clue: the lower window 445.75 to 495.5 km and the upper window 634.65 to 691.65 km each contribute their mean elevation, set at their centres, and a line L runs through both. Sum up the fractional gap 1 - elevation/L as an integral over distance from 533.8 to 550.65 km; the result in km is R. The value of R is 4.6 km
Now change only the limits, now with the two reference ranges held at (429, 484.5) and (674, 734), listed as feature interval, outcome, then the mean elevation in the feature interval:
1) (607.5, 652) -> -0.76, 19.7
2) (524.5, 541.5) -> 2.56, 14.5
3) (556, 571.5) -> -0.33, 18.2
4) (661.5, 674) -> 0.02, 20.2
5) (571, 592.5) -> -0.34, 18.5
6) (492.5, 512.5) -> -1.10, 17.3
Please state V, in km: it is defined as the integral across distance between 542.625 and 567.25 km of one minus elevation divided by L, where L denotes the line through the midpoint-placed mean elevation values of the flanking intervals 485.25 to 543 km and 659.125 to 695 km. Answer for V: 0.2 km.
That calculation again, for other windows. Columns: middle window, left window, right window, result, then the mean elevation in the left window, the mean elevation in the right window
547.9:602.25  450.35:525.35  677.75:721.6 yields 0.7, 17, 20.9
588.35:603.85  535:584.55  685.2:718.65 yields -0.9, 16.6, 20.9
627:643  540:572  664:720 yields -0.7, 16.8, 20.8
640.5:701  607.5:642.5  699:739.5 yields 0.6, 19.7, 21.2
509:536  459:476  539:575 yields -1.2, 16.4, 16.7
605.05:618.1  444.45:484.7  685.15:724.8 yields -0.2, 16.3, 21.2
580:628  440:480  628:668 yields -0.4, 15.9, 19.9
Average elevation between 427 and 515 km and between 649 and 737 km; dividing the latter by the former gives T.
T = 1.30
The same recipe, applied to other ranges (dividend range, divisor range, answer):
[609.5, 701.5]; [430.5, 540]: 1.25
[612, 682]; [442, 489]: 1.22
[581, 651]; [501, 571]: 1.16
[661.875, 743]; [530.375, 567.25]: 1.33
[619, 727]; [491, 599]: 1.19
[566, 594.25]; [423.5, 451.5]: 1.38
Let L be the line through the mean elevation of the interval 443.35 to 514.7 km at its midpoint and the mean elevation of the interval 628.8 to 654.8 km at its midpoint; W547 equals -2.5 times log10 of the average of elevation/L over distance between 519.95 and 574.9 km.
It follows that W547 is 0.10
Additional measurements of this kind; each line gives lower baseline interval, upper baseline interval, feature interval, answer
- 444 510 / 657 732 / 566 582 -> 0.00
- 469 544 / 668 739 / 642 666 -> 0.00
